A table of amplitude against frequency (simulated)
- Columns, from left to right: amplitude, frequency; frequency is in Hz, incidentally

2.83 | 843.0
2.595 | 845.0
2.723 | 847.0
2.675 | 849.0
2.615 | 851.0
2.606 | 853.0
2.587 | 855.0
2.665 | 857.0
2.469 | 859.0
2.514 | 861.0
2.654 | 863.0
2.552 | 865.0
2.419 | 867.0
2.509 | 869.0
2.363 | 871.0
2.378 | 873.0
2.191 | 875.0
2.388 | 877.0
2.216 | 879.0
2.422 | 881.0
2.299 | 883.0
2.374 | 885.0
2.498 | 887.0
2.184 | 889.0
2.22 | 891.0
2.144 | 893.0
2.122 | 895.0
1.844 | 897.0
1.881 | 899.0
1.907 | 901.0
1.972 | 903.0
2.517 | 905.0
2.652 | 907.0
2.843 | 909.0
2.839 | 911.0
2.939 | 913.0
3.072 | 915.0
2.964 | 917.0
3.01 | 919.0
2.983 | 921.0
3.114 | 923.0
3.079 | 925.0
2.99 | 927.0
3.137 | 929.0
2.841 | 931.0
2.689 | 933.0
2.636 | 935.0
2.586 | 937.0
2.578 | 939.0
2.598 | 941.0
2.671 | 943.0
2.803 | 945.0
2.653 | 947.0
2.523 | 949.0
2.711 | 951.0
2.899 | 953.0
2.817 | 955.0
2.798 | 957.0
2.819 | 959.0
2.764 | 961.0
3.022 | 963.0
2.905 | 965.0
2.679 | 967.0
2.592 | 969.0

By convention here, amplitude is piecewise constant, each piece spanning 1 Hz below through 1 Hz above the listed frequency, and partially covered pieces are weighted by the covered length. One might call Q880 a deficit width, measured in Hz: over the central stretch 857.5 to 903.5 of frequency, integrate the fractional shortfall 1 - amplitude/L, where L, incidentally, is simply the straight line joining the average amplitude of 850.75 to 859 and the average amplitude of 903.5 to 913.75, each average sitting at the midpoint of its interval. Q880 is 6.3 Hz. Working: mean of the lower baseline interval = 2.6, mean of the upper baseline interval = 2.72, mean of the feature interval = 2.29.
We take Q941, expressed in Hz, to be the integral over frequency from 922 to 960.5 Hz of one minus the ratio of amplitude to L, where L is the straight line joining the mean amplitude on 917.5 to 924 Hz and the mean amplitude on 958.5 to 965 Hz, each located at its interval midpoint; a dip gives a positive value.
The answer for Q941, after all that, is 2.2 Hz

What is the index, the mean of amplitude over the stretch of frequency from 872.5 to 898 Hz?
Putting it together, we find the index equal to 2.25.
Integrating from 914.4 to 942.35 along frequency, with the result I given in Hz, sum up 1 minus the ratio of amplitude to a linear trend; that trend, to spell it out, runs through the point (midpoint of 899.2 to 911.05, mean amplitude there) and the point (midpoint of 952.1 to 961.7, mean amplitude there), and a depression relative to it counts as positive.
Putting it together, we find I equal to -3.2 Hz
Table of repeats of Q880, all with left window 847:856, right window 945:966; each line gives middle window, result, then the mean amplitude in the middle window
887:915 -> 3.8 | 2.35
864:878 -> 1.4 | 2.4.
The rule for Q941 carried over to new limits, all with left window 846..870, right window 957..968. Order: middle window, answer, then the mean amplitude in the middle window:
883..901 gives 3.5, 2.15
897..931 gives 0.0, 2.72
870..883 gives 1.5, 2.32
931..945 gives 0.6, 2.65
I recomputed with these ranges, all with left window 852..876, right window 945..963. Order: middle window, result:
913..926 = -1.8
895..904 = 2.3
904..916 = -0.8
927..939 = -0.3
